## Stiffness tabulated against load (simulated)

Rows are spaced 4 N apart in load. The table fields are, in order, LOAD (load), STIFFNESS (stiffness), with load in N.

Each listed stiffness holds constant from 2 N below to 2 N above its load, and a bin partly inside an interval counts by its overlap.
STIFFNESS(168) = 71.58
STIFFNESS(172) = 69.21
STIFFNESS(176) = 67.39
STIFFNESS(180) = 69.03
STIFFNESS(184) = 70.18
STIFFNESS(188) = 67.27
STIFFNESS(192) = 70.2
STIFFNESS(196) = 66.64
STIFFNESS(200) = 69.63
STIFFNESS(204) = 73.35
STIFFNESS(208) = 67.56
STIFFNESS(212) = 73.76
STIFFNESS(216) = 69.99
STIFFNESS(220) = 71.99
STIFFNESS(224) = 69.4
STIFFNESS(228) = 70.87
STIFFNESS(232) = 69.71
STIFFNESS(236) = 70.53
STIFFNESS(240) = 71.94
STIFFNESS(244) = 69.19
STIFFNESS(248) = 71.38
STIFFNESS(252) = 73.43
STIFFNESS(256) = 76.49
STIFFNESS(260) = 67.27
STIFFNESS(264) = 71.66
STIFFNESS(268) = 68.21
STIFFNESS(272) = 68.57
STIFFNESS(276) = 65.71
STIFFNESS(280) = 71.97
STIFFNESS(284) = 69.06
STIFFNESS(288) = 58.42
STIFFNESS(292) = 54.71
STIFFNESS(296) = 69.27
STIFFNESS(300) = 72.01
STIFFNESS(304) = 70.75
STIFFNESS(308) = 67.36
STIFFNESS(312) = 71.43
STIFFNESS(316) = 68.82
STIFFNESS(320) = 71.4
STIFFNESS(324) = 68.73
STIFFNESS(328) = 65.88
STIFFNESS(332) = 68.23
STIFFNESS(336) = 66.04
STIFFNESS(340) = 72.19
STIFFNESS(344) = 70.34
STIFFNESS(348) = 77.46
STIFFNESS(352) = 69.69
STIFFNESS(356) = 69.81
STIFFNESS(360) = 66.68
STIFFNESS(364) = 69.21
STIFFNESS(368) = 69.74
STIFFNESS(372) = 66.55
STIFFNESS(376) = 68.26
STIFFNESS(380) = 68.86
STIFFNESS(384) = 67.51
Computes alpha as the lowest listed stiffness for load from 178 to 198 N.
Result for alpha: 66.64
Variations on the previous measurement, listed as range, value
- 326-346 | 65.88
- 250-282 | 65.71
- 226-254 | 69.19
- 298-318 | 67.36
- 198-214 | 67.56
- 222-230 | 69.4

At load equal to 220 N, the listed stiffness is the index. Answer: 71.99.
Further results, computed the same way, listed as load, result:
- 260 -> 67.27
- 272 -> 68.57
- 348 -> 77.46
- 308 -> 67.36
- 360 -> 66.68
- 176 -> 67.39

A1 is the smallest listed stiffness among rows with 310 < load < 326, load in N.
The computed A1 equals 68.73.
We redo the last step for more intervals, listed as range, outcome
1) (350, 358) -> 69.69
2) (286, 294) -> 54.71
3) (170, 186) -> 67.39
